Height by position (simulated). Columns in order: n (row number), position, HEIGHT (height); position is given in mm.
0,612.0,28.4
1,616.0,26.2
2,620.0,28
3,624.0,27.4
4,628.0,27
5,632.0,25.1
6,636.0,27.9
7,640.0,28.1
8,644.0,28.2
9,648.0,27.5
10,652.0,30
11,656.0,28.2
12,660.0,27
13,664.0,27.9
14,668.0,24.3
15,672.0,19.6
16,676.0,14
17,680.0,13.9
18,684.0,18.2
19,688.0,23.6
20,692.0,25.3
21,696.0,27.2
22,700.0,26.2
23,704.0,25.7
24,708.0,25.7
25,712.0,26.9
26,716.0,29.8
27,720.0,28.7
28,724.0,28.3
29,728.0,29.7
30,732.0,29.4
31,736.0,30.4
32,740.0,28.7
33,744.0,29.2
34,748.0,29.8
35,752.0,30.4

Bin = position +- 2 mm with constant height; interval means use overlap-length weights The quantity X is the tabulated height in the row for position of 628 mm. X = 27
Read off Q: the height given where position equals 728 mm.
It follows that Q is 29.7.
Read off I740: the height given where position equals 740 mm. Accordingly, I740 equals 28.7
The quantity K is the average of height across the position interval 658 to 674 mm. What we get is 24.7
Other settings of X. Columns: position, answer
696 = 27.2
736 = 30.4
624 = 27.4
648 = 27.5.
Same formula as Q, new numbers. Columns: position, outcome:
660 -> 27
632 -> 25.1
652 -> 30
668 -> 24.3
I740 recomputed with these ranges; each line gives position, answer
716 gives 29.8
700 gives 26.2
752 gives 30.4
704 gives 25.7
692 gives 25.3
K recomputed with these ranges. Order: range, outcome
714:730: 29.1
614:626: 27.2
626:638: 26.7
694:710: 26.2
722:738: 29.4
